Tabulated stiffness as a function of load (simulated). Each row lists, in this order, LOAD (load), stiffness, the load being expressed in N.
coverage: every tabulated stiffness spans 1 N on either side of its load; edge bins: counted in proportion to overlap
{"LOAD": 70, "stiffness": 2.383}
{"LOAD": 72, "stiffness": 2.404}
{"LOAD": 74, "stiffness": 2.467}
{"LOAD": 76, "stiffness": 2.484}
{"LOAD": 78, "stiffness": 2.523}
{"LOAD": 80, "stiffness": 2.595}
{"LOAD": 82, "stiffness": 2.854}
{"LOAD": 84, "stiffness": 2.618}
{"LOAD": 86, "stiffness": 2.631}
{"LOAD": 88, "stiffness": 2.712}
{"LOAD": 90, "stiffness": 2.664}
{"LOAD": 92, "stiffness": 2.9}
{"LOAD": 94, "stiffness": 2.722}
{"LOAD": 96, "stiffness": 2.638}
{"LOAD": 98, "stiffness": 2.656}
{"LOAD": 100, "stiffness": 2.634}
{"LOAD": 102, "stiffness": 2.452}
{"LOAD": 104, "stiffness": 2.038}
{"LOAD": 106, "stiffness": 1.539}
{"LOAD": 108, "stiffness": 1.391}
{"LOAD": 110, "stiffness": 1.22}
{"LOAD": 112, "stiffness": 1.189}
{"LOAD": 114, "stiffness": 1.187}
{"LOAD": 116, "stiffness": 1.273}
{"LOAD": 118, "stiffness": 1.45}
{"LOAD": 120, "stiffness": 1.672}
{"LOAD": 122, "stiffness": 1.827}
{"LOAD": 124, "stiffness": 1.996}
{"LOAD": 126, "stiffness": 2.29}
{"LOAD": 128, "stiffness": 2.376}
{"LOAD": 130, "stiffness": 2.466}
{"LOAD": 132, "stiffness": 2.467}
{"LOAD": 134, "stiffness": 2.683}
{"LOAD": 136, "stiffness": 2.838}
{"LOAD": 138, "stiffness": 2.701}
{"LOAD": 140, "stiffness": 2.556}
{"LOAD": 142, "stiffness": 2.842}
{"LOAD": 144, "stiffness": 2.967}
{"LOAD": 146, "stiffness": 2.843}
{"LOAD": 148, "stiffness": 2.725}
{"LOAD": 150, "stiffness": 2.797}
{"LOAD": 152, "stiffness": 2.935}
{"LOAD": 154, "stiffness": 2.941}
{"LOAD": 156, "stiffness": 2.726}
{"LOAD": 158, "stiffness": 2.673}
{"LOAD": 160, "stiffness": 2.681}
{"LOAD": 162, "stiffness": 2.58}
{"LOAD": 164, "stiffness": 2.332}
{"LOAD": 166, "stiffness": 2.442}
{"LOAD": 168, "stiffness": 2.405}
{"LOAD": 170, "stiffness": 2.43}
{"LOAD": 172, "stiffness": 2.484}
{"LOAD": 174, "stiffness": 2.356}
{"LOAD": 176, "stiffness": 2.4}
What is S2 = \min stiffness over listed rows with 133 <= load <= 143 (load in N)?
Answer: 2.556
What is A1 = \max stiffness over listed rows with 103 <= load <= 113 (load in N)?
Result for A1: 2.038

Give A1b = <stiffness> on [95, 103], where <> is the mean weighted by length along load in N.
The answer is 2.59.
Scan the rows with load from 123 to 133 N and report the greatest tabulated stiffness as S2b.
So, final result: 2.467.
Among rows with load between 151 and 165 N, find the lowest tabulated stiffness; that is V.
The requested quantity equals 2.332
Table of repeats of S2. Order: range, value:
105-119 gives 1.187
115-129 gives 1.273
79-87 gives 2.595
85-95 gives 2.631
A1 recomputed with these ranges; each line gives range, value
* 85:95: 2.9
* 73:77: 2.484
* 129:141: 2.838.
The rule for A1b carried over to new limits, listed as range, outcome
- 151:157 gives 2.87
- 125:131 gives 2.38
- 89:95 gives 2.76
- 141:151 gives 2.83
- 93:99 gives 2.67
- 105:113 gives 1.33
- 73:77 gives 2.48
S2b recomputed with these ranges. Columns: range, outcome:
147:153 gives 2.935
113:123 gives 1.827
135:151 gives 2.967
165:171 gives 2.442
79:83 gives 2.854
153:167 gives 2.941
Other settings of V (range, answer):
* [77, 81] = 2.523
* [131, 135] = 2.467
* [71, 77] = 2.404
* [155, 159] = 2.673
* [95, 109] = 1.391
